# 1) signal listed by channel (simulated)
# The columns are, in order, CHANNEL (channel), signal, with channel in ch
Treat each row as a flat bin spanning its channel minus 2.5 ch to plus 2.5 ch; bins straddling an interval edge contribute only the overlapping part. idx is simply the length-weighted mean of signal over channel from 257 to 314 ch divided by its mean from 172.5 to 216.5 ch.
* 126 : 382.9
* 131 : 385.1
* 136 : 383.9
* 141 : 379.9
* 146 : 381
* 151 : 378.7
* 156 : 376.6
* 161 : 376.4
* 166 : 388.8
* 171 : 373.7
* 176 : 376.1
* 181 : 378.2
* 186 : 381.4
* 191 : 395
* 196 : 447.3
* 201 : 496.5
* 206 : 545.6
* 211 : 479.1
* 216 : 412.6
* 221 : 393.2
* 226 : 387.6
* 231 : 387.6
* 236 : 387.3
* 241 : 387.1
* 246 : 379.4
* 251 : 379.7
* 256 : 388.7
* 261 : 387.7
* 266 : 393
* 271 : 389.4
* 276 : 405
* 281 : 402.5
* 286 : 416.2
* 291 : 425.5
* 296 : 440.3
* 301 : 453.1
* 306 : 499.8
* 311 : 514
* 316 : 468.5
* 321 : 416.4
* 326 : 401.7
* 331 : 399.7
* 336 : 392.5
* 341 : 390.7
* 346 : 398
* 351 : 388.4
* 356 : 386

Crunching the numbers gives 1.0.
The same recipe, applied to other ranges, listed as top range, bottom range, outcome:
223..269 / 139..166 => 1.02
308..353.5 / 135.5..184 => 1.11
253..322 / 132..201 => 1.10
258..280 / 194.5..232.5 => 0.89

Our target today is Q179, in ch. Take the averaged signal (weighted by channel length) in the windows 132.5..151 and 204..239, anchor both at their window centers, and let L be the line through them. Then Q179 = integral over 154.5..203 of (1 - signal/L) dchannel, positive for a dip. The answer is 0.4 ch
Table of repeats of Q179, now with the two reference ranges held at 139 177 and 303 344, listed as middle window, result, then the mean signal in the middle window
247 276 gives 1.8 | 389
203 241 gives -2.4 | 426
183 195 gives -0.2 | 395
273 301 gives 0.2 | 421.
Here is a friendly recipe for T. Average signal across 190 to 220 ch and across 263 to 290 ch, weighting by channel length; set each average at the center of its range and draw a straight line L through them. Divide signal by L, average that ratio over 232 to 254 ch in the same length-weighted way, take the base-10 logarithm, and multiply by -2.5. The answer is 0.12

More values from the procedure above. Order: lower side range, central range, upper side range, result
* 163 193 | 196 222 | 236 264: -0.22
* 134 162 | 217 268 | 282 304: 0.07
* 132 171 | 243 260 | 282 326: 0.11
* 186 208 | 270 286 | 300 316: 0.19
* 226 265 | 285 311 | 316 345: -0.14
